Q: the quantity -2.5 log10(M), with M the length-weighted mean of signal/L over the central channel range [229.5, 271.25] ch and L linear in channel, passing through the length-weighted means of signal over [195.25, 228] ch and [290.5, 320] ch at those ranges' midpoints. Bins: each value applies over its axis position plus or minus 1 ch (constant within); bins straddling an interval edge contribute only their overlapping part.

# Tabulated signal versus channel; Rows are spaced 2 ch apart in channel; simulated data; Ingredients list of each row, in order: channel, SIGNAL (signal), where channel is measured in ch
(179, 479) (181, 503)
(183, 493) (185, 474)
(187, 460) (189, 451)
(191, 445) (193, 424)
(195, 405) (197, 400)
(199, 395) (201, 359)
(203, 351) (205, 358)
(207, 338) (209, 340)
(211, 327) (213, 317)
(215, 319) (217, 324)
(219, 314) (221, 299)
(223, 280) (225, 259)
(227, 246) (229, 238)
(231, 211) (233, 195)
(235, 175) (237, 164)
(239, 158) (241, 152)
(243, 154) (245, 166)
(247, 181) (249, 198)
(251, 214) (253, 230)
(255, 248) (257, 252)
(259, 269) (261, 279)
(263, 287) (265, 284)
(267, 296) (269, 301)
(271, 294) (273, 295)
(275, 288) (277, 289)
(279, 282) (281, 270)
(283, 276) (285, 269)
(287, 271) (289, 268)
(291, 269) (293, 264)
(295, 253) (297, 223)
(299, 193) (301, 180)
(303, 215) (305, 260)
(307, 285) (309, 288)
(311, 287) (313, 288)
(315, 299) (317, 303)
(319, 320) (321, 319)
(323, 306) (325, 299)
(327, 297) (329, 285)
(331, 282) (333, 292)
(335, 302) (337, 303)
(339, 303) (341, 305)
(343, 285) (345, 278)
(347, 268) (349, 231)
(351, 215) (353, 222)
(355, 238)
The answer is 0.32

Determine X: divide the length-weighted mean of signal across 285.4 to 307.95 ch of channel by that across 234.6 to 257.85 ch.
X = 1.3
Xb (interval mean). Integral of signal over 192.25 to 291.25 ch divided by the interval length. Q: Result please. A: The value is 275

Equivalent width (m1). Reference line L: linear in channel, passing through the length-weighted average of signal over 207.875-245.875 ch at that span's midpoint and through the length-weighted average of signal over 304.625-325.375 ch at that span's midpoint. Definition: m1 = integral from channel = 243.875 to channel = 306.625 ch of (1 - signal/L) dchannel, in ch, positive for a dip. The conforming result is 4.4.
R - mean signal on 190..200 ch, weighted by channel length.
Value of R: 414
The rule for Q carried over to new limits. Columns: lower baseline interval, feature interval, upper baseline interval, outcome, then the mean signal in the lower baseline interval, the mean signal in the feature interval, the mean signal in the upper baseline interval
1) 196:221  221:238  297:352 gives 0.419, 343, 226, 276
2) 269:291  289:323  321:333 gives 0.088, 281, 267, 296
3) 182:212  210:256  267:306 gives 0.433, 401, 233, 262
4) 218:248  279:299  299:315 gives -0.063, 213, 260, 256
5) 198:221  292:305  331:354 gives 0.298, 338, 224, 273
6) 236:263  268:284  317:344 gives -0.204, 208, 287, 300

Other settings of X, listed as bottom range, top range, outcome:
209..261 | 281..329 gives 1.14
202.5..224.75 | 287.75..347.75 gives 0.86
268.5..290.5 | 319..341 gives 1.07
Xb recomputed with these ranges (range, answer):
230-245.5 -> 172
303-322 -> 290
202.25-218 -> 334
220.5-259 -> 212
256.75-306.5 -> 265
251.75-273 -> 274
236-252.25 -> 174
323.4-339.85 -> 296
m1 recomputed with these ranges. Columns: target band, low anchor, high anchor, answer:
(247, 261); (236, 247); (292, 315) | -4.28 ch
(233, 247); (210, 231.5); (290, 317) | 5.72 ch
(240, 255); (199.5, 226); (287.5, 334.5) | 5.70 ch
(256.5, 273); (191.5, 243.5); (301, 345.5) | 0.32 ch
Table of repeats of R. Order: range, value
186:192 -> 452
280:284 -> 273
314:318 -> 301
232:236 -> 185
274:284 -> 281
